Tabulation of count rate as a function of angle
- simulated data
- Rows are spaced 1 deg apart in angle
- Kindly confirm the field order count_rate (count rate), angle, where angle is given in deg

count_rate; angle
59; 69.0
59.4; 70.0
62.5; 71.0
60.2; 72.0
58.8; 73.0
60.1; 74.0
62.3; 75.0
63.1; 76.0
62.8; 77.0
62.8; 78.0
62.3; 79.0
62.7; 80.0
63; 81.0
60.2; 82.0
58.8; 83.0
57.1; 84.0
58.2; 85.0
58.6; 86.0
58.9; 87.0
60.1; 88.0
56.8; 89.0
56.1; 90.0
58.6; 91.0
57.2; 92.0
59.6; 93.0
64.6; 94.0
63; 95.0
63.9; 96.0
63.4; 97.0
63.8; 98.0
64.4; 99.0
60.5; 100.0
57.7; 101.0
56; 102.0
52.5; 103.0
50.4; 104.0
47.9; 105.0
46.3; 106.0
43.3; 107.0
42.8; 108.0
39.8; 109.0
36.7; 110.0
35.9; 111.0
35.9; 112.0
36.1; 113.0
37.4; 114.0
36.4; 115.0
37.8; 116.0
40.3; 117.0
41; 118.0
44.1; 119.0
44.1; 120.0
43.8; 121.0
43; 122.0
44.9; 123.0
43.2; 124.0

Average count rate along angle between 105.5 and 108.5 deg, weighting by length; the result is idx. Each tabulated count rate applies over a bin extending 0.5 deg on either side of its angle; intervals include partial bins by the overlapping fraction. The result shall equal 44.1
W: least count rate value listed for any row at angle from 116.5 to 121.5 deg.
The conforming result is 40.3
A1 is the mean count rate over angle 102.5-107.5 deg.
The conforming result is 48.1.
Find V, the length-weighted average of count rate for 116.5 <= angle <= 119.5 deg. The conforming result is 41.8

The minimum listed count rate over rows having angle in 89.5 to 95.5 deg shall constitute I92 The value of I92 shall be 56.1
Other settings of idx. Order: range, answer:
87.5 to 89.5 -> 58.5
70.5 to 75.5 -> 60.8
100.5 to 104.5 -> 54.2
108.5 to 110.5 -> 38.2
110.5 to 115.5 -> 36.3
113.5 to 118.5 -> 38.6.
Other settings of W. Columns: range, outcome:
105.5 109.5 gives 39.8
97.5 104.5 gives 50.4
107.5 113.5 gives 35.9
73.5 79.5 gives 60.1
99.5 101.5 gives 57.7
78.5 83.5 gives 58.8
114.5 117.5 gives 36.4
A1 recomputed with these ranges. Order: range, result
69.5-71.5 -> 61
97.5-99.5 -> 64.1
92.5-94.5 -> 62.1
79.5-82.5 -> 62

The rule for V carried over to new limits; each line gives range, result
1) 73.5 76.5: 61.8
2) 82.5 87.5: 58.3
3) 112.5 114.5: 36.8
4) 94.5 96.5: 63.5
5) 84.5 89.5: 58.5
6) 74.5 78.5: 62.8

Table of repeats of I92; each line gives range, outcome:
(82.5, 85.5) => 57.1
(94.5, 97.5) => 63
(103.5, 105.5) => 47.9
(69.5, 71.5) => 59.4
